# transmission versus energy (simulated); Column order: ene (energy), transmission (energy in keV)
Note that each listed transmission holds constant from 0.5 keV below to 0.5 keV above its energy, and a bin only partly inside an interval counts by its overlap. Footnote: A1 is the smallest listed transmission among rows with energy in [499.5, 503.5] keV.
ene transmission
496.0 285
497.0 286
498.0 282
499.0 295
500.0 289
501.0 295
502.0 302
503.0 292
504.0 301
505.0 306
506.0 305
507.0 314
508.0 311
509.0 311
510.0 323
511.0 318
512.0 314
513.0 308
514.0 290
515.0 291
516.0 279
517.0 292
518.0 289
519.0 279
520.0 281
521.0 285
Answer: 289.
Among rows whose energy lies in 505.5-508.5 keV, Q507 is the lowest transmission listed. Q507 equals 305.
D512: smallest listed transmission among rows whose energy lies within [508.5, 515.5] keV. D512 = 290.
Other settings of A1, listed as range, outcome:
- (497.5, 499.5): 282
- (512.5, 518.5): 279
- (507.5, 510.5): 311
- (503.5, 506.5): 301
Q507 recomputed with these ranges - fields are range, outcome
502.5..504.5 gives 292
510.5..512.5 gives 314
